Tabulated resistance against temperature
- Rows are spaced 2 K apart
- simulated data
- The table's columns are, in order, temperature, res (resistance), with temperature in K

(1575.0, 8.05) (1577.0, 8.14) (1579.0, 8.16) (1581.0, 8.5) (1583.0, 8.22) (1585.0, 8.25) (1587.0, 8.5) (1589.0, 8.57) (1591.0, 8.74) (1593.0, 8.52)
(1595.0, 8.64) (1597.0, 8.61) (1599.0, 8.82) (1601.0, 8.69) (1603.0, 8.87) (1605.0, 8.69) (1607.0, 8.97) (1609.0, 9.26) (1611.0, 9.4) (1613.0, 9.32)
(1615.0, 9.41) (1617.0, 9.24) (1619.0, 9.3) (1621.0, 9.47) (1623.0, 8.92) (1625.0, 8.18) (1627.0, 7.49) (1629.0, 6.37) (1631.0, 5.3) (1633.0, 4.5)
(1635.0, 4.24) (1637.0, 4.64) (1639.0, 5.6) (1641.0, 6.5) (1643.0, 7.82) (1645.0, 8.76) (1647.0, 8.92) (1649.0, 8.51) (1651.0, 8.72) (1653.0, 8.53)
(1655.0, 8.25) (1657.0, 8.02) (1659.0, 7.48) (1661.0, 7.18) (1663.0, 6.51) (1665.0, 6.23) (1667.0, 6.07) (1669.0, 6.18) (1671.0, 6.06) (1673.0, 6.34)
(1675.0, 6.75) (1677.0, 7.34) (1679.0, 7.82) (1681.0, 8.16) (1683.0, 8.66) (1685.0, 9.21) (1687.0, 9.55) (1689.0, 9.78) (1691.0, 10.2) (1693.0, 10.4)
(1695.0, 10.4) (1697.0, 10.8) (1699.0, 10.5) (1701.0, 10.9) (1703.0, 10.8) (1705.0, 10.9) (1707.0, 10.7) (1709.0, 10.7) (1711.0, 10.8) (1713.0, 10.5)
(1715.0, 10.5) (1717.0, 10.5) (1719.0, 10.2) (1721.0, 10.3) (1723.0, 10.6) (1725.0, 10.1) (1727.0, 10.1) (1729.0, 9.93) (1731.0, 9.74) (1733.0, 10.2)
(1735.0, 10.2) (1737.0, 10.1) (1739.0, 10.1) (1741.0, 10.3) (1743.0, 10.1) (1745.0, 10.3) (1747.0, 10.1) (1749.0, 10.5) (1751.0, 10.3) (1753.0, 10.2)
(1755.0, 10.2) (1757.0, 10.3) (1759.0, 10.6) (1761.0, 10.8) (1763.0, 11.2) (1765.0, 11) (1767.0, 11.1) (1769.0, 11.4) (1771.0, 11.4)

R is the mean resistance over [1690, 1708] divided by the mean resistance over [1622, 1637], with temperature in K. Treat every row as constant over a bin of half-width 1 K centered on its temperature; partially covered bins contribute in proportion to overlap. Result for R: 1.68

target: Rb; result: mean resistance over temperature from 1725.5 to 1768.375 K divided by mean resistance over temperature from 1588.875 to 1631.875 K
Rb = 1.21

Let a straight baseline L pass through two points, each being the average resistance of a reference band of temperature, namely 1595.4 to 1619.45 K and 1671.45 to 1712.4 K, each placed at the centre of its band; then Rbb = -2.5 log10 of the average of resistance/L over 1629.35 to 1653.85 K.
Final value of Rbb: 0.33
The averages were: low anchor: 9.03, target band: 6.81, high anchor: 9.5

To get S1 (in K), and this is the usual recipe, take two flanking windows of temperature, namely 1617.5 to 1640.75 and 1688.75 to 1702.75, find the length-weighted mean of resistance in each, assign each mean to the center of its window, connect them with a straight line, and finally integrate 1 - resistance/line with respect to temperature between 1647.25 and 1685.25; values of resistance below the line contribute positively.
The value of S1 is 5.7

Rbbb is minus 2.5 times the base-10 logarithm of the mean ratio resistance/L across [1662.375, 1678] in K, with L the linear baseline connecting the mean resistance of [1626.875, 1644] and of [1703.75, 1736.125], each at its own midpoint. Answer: 0.19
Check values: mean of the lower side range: 5.74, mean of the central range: 6.43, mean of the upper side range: 10.4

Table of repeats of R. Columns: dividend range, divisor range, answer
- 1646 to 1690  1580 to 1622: 0.87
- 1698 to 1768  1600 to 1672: 1.36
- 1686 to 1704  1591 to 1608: 1.19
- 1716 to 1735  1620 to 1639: 1.56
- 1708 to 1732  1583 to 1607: 1.20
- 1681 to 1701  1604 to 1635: 1.22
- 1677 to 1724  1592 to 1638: 1.25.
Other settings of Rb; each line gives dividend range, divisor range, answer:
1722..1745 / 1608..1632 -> 1.20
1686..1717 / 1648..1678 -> 1.46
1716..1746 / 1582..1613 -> 1.17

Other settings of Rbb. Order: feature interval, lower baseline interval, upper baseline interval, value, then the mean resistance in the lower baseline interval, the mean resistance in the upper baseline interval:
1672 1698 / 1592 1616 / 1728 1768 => 0.10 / 8.93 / 10.4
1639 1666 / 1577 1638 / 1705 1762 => 0.16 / 8.13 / 10.3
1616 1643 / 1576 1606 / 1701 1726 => 0.30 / 8.53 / 10.6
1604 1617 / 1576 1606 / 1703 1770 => -0.05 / 8.53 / 10.4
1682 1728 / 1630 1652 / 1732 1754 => -0.16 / 6.68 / 10.2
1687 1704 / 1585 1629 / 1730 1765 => -0.07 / 8.77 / 10.3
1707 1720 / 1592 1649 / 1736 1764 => -0.09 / 7.95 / 10.4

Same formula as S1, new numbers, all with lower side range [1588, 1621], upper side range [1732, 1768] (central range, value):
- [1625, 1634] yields 3.0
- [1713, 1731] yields -0.2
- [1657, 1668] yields 3.1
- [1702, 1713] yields -0.8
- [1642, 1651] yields 0.8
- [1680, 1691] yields 0.7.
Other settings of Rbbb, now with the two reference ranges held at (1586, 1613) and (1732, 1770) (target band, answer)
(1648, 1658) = 0.12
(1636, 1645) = 0.40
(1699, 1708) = -0.09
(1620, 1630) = 0.13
